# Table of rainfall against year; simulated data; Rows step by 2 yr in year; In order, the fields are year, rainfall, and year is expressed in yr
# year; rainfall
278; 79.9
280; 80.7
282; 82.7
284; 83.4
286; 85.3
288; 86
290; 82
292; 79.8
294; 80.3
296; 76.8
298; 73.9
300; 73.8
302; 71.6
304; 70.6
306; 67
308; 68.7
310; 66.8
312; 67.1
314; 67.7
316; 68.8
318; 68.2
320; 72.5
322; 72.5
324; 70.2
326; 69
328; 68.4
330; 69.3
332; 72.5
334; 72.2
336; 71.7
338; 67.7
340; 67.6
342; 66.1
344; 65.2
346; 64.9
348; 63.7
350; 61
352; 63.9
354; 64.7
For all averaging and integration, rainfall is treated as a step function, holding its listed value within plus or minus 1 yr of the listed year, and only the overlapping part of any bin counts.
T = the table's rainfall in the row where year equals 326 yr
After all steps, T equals 69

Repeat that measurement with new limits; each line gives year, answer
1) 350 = 61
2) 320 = 72.5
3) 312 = 67.1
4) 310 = 66.8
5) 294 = 80.3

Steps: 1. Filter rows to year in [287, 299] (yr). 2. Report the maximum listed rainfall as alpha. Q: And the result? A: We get 86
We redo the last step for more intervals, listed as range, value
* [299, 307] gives 73.8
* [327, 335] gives 72.5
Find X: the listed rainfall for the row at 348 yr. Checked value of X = 63.7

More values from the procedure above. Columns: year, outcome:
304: 70.6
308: 68.7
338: 67.7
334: 72.2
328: 68.4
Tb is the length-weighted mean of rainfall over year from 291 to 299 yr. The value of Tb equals 77.7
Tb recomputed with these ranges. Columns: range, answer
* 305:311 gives 67.5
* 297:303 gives 73.1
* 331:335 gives 72.3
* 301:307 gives 69.7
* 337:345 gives 66.7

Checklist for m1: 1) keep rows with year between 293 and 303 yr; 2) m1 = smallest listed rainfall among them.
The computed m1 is 71.6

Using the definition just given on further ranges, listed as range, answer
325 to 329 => 68.4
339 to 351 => 61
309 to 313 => 66.8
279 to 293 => 79.8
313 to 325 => 67.7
